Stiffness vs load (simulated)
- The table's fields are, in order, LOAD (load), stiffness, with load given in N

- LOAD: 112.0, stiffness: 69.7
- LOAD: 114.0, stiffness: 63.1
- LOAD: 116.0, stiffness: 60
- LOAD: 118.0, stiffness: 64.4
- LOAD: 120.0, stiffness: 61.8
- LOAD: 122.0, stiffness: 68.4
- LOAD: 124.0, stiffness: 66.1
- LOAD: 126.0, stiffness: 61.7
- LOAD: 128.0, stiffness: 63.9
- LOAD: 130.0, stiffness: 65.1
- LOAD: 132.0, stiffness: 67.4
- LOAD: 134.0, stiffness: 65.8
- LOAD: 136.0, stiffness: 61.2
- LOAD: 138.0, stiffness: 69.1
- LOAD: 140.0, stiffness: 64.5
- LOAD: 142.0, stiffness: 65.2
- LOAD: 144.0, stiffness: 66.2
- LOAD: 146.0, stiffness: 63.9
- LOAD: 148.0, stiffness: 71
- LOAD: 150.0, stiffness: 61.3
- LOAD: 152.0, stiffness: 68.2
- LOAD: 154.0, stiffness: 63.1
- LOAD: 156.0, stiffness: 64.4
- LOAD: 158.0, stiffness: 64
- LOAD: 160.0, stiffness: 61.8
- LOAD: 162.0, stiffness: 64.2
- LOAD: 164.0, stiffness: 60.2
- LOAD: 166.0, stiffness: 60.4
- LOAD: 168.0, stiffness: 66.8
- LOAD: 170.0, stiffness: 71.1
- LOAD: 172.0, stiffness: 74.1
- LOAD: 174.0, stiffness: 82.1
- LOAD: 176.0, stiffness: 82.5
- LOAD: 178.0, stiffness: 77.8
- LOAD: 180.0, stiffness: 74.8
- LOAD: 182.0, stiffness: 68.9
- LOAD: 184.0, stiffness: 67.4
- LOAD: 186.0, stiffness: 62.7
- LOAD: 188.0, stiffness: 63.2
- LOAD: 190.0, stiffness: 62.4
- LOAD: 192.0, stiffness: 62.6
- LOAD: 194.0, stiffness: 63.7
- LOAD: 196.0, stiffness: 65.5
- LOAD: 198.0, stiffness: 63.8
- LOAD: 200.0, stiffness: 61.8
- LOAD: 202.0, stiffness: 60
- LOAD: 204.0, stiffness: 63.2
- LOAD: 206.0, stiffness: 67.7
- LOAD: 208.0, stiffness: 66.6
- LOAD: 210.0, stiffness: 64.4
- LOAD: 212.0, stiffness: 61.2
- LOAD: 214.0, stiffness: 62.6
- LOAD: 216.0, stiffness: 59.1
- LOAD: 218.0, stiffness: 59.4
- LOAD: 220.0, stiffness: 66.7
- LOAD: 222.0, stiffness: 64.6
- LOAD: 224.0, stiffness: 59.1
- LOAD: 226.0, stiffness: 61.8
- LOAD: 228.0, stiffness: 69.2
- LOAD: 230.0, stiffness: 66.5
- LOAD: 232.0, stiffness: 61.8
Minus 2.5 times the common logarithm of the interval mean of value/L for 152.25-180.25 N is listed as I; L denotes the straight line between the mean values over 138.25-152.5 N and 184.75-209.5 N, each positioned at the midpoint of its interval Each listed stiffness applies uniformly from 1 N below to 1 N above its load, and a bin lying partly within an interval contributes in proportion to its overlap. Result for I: -0.06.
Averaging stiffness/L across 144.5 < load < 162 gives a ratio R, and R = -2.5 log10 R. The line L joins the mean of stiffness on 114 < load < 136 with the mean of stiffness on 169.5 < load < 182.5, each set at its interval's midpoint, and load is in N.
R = 0.10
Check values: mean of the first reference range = 64.2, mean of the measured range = 64.7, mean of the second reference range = 76.4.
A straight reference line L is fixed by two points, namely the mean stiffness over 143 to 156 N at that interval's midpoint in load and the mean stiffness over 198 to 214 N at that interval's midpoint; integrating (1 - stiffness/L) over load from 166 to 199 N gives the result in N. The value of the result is -2.4 N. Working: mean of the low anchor 65.5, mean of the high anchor 63.5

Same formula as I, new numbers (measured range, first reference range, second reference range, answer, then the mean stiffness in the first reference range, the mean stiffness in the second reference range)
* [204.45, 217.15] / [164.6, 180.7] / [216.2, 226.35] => 0.02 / 73.3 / 62.1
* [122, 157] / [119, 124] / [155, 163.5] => -0.01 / 65.3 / 63.4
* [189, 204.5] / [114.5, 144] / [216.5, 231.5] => 0.02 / 64.6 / 63.7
